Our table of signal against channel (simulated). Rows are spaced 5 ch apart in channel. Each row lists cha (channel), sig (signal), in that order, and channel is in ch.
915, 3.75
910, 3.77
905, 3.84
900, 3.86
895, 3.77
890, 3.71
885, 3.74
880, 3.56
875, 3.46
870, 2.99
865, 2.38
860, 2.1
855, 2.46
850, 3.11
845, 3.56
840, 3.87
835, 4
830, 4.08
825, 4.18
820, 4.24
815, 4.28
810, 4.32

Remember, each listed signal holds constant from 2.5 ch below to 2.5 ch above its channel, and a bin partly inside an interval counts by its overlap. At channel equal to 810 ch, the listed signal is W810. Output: 4.32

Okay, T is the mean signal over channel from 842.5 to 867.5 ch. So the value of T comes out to 2.72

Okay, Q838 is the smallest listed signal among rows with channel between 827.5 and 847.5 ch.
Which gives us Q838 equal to 3.56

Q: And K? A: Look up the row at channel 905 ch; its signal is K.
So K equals 3.84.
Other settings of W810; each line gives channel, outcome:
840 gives 3.87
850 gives 3.11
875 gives 3.46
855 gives 2.46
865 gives 2.38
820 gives 4.24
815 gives 4.28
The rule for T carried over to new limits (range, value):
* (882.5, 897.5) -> 3.74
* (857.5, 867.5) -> 2.24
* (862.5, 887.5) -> 3.23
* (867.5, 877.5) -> 3.23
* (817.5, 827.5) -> 4.21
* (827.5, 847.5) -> 3.88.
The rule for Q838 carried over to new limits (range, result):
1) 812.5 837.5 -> 4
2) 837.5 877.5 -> 2.1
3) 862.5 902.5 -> 2.38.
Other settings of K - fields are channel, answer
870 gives 2.99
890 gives 3.71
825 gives 4.18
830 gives 4.08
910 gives 3.77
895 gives 3.77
